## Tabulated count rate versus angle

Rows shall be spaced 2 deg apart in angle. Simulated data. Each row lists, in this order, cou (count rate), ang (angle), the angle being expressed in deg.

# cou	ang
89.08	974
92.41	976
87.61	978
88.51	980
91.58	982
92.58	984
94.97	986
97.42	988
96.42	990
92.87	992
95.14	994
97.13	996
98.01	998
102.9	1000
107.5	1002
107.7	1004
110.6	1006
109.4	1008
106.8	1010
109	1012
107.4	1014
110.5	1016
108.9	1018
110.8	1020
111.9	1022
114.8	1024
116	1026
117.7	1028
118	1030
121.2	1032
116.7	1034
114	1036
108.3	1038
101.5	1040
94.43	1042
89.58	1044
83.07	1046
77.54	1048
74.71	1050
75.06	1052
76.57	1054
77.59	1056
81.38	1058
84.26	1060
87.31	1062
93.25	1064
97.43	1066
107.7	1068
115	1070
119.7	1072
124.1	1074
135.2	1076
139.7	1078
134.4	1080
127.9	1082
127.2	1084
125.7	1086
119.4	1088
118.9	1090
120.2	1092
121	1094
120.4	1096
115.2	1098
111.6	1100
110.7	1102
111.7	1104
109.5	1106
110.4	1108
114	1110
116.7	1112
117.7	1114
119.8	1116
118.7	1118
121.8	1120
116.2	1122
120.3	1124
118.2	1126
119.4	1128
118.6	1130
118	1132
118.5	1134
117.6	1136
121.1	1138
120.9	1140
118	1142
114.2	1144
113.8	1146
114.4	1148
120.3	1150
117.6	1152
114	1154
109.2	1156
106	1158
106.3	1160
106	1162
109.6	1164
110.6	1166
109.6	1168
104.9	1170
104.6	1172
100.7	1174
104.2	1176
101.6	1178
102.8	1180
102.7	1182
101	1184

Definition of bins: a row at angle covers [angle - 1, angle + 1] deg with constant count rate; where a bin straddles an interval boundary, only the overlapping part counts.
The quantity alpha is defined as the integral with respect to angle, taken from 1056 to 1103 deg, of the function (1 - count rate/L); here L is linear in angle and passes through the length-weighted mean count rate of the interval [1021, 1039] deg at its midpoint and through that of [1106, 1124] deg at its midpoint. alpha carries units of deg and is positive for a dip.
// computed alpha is 0.9 deg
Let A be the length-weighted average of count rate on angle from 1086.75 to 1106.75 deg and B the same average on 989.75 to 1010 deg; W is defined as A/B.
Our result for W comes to 1.14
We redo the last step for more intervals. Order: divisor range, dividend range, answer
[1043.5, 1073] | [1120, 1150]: 1.32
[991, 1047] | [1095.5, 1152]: 1.10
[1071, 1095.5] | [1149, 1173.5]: 0.87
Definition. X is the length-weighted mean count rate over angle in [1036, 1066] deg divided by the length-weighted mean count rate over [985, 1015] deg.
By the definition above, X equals 0.85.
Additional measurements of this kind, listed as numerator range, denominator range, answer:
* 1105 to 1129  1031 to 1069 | 1.26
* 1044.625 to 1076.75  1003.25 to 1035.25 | 0.84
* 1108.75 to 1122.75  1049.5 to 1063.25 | 1.47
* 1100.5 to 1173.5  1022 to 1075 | 1.15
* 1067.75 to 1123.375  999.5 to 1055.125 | 1.16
